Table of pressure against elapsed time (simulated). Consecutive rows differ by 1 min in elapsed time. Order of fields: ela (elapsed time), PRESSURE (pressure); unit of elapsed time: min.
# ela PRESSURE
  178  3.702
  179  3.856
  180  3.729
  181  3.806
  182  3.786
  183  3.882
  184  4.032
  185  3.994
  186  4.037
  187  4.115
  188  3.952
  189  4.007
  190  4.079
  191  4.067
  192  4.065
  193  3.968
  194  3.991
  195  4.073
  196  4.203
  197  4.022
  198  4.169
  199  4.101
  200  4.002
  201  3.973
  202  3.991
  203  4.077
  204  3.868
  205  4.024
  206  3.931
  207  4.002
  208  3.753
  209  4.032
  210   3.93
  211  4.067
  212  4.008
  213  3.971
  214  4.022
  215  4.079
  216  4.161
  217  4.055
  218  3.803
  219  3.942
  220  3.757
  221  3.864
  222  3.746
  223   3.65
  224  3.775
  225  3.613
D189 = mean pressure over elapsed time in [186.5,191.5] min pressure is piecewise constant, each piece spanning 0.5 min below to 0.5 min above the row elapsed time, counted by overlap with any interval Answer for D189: 4.04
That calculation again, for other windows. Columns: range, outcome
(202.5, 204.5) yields 3.97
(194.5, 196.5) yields 4.14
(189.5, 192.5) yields 4.07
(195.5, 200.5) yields 4.1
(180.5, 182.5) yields 3.8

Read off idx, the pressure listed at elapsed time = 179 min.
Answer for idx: 3.856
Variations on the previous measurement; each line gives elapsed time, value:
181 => 3.806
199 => 4.101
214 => 4.022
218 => 3.803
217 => 4.055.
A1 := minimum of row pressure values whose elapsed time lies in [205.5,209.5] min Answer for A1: 3.753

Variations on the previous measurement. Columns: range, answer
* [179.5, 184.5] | 3.729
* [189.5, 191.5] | 4.067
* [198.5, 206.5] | 3.868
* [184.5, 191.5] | 3.952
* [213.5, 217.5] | 4.022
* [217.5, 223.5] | 3.65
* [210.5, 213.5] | 3.971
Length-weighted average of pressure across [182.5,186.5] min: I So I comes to 3.99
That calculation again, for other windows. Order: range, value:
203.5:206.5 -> 3.94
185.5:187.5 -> 4.08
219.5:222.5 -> 3.79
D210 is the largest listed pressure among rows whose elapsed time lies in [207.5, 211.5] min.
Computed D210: 4.067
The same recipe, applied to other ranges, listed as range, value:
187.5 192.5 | 4.079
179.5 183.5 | 3.882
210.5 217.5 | 4.161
